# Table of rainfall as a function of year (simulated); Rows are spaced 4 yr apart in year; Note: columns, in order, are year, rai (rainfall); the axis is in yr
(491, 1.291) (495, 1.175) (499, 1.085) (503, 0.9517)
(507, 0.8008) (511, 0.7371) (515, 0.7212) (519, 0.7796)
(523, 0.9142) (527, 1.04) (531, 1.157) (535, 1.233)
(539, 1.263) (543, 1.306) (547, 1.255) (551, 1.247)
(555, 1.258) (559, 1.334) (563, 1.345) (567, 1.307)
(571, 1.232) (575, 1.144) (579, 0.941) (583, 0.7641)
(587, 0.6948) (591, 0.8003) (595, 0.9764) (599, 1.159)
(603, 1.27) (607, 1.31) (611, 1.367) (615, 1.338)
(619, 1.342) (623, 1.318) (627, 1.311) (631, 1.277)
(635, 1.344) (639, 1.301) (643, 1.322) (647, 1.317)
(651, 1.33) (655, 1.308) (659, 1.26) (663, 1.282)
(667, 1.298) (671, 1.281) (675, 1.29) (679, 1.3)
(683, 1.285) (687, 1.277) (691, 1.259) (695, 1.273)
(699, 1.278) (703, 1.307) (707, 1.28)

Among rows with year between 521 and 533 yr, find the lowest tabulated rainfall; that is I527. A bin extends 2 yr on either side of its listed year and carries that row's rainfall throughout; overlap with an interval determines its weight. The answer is 0.9142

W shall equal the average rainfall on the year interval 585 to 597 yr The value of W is 0.824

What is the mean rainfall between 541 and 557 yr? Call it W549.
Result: 1.27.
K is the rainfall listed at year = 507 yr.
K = 0.8008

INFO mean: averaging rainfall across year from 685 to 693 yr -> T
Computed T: 1.27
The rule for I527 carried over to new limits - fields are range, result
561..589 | 0.6948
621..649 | 1.277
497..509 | 0.8008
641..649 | 1.317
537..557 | 1.247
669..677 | 1.281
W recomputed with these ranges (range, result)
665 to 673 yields 1.29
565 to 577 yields 1.23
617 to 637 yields 1.32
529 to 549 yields 1.24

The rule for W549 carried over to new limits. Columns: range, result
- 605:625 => 1.34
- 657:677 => 1.28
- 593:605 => 1.14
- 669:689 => 1.29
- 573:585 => 0.95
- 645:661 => 1.3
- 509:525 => 0.788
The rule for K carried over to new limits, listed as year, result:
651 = 1.33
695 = 1.273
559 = 1.334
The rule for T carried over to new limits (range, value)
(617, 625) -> 1.33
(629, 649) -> 1.31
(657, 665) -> 1.27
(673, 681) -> 1.29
